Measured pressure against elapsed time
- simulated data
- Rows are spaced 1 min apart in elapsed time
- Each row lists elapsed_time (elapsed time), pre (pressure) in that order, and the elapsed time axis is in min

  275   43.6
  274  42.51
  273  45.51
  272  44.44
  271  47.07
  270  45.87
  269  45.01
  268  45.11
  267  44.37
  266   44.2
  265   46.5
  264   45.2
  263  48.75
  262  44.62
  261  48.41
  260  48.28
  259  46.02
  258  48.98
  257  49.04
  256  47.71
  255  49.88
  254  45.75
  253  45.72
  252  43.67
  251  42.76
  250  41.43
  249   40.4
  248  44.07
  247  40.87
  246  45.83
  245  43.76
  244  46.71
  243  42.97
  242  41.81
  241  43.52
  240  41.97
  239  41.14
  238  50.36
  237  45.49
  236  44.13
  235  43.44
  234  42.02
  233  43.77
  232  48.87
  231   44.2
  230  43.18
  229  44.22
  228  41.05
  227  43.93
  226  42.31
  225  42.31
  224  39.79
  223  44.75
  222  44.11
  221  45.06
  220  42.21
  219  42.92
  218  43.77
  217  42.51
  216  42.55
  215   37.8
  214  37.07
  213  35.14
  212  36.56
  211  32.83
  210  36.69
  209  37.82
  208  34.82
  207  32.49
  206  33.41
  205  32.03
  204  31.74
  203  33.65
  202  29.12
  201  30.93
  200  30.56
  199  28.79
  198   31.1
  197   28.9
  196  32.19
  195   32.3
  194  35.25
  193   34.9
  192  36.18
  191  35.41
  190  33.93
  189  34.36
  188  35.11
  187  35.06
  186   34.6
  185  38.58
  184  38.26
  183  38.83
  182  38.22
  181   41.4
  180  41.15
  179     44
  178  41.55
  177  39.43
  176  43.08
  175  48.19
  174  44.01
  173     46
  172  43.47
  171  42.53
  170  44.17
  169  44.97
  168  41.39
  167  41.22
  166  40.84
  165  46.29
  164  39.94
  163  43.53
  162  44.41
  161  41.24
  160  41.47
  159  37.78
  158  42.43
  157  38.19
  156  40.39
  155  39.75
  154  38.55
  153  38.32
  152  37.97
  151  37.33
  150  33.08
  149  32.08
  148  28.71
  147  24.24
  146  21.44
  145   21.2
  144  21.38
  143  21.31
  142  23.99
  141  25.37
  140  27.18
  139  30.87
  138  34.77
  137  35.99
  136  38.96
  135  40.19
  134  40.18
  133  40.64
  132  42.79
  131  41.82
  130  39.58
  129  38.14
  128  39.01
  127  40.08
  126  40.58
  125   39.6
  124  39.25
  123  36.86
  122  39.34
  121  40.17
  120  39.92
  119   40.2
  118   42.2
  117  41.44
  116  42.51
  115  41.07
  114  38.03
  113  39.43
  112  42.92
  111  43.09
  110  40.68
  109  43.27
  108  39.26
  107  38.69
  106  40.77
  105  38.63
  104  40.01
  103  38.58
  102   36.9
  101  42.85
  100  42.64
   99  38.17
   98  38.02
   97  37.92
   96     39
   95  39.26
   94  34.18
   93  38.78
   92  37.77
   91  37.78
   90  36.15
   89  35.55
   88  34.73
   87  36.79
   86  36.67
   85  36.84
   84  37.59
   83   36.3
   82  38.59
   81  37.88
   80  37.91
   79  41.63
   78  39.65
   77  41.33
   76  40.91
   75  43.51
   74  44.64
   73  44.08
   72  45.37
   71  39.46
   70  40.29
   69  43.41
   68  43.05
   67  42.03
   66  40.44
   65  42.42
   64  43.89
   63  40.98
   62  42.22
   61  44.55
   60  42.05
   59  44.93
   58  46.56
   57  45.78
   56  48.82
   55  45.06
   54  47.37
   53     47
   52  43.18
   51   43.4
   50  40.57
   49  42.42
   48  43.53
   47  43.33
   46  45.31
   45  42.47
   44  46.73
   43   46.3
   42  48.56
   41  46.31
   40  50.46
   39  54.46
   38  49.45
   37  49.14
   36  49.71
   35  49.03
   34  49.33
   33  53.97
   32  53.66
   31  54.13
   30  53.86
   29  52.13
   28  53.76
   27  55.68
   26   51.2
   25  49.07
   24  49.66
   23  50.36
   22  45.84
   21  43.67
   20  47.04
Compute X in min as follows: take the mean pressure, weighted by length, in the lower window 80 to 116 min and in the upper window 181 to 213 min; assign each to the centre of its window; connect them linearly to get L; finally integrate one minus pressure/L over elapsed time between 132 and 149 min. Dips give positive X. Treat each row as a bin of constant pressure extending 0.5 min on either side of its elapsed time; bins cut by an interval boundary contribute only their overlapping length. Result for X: 3.04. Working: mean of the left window 38.8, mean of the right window 34.2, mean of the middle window 30.2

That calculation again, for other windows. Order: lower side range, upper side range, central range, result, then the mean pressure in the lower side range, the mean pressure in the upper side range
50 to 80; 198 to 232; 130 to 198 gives 4.9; 43.2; 38.2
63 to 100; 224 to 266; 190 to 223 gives 5.9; 39.6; 44.7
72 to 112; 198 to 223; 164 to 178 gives -2.2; 39.3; 36.5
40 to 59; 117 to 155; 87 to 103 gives 0.8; 45.3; 35.1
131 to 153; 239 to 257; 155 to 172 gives -3.8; 31.8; 44.1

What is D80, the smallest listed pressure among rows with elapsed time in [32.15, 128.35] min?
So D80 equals 34.18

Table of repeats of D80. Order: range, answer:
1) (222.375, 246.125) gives 39.79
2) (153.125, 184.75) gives 37.78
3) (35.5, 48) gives 42.47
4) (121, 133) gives 36.86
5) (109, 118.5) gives 38.03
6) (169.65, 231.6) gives 28.79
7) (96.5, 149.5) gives 21.2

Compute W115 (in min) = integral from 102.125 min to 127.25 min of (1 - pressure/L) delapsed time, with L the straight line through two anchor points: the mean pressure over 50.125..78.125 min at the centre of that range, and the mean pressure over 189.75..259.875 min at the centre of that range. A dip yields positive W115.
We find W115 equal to 1.3 min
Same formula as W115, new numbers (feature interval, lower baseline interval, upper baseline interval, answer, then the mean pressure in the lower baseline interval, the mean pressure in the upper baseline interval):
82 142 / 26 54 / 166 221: 6.78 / 48.5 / 37.6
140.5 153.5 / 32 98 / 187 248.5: 4.01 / 42.8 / 39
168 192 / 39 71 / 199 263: 1.26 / 44.4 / 41.6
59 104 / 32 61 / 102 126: 3.58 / 46.7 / 40.2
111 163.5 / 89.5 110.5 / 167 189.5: 4.10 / 39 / 40.8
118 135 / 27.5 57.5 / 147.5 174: 1.02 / 48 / 40.3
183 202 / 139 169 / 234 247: 2.56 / 35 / 44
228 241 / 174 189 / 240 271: -0.17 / 39.8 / 45.2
